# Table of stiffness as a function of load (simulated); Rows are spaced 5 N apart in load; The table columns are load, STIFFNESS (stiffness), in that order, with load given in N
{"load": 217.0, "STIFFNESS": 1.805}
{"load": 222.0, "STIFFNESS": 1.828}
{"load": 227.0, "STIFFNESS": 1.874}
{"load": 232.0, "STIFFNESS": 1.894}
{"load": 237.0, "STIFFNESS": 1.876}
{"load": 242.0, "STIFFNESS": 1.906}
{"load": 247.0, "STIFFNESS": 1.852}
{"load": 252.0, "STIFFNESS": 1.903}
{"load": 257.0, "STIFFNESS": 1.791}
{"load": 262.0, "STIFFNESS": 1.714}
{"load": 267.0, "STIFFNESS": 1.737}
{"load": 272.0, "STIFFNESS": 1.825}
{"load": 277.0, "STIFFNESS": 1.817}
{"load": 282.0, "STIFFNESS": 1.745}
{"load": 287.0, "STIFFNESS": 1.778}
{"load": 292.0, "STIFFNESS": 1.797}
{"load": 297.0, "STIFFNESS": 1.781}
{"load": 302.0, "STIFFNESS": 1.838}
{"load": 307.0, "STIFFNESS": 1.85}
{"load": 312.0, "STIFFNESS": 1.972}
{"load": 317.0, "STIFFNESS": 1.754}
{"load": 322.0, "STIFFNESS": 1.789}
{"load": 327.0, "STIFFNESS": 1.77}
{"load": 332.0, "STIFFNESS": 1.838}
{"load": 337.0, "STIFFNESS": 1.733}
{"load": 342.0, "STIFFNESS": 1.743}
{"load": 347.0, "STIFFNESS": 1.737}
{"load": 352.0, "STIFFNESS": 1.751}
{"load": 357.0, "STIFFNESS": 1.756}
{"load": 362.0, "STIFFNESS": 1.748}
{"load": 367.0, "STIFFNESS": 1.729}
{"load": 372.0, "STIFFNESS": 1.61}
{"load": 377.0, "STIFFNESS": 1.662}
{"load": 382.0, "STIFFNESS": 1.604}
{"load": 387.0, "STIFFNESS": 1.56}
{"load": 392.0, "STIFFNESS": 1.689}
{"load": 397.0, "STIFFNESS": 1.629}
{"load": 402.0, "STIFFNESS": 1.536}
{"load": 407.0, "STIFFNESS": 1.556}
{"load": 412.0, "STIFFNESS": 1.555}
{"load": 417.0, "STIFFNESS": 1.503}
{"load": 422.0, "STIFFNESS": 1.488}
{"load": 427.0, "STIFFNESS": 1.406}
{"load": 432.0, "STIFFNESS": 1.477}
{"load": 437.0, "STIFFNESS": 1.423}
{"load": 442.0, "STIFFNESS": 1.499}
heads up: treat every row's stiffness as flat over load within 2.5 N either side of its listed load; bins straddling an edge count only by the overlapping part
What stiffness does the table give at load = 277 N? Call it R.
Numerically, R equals 1.817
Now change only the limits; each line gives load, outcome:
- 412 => 1.555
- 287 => 1.778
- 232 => 1.894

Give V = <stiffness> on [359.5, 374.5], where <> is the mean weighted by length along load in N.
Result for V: 1.7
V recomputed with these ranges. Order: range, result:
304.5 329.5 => 1.83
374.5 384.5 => 1.63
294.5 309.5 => 1.82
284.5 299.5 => 1.79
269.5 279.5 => 1.82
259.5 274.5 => 1.76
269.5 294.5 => 1.79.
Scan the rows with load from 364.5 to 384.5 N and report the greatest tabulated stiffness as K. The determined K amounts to 1.729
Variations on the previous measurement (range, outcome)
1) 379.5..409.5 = 1.689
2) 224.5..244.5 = 1.906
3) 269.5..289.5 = 1.825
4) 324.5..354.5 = 1.838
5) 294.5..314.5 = 1.972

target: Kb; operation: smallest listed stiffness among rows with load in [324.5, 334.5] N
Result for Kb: 1.77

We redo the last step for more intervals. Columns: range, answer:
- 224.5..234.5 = 1.874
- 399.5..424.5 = 1.488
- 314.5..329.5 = 1.754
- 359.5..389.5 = 1.56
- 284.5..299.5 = 1.778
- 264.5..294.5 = 1.737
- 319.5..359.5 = 1.733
